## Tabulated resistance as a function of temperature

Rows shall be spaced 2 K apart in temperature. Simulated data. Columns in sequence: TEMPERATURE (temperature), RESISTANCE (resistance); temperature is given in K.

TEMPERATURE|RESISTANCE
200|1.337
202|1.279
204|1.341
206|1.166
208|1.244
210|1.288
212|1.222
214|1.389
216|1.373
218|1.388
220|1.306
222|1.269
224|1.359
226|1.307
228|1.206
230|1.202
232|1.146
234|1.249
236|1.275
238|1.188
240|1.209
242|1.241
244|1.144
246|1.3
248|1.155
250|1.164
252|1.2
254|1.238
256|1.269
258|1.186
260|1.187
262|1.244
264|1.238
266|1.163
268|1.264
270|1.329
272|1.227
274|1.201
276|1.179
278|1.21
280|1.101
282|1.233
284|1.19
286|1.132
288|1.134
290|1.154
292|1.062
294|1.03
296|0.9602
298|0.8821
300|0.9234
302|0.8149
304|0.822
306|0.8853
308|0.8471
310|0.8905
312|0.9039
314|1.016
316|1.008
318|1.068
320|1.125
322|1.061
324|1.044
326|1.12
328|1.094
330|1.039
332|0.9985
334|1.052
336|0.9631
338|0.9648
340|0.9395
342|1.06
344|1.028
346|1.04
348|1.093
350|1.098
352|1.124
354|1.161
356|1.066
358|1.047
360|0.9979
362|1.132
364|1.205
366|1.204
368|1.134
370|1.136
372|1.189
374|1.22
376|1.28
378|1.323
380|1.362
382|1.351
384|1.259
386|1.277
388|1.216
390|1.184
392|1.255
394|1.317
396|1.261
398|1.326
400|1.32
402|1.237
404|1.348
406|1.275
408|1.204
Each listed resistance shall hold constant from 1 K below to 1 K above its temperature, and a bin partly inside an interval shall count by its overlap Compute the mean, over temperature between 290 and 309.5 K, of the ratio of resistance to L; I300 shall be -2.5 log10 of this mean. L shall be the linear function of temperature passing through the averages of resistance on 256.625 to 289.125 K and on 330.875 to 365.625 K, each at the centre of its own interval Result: 0.237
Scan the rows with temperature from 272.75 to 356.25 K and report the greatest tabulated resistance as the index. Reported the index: 1.233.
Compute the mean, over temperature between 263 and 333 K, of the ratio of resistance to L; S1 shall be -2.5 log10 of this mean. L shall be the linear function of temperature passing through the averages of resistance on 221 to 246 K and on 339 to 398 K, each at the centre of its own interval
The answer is 0.13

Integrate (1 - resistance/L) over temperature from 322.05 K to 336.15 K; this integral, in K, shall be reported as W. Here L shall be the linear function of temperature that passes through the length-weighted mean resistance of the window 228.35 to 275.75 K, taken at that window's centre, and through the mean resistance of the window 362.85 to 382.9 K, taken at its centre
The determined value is 2.1 K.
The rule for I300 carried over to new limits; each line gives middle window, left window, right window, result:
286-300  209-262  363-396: 0.202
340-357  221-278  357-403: 0.143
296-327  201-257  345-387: 0.248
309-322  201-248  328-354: 0.085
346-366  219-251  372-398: 0.148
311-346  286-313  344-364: -0.005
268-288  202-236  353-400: 0.048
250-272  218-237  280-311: -0.087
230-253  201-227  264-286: 0.047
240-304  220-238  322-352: 0.019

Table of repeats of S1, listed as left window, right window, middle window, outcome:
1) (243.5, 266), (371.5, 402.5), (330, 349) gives 0.23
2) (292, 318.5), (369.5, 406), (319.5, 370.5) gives 0.02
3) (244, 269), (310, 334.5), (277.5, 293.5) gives -0.01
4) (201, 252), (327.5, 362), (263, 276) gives -0.05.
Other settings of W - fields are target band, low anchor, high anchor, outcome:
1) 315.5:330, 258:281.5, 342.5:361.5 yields 0.63 K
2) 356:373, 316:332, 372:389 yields 1.31 K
